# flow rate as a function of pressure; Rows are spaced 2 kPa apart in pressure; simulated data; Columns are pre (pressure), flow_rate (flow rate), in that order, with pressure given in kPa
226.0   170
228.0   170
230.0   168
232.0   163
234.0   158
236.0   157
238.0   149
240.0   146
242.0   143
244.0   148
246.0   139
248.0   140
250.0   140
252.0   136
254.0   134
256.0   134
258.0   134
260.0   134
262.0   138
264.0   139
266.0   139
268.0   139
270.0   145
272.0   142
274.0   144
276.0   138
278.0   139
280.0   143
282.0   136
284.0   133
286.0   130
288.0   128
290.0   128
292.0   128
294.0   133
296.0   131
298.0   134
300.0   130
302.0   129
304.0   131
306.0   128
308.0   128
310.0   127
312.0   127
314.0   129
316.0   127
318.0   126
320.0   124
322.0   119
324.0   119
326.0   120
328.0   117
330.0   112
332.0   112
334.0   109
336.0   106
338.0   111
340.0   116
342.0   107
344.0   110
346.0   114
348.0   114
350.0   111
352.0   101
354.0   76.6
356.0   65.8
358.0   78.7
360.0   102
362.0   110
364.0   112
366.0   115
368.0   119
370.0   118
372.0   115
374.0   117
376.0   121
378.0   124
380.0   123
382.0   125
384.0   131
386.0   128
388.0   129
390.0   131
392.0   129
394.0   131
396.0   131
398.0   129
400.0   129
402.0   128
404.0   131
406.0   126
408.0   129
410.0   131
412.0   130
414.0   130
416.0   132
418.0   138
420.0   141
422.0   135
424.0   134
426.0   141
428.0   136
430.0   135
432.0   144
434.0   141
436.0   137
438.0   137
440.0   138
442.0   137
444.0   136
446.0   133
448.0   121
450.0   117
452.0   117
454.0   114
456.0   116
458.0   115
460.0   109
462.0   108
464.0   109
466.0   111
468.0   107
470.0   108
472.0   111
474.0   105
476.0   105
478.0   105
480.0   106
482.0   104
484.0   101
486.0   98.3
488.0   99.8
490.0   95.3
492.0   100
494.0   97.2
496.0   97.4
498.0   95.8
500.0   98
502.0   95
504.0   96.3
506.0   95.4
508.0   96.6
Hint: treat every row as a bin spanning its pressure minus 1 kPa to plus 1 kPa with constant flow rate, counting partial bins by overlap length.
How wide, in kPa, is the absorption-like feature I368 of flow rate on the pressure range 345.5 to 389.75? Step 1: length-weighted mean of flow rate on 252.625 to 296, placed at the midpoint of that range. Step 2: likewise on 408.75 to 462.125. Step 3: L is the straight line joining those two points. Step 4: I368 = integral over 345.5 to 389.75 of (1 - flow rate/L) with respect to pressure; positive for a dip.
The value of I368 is 6.96 kPa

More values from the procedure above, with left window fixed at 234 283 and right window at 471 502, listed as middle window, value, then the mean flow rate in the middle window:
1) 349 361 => 3.4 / 89.2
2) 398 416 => -2.3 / 129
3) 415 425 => -2.1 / 136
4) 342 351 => 1.0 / 112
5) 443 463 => -2.2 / 119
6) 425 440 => -3.8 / 139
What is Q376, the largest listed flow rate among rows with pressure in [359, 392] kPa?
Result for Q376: 131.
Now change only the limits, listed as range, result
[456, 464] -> 116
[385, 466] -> 144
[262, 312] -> 145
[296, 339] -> 134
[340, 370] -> 119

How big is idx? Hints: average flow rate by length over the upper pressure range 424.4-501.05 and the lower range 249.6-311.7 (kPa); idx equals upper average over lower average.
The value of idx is 0.9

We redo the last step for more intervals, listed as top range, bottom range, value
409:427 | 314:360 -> 1.23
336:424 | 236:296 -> 0.86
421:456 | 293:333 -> 1.06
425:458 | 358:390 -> 1.10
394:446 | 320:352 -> 1.19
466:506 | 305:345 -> 0.85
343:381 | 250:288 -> 0.78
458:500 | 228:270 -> 0.72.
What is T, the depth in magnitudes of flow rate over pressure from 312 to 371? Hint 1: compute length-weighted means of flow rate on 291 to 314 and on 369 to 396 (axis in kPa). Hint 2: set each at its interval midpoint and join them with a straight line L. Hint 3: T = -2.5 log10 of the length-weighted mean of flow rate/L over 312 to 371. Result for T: 0.15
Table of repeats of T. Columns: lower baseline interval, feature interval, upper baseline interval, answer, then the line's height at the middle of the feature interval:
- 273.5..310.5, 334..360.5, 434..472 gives 0.26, 128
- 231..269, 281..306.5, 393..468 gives 0.07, 139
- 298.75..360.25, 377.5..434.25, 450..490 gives -0.19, 111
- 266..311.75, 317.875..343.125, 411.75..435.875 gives 0.17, 135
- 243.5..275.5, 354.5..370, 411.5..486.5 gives 0.28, 130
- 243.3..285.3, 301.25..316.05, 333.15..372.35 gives -0.06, 122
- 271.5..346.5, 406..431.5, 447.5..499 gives -0.19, 113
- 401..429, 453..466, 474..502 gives 0.01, 113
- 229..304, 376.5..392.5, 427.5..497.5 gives -0.02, 125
